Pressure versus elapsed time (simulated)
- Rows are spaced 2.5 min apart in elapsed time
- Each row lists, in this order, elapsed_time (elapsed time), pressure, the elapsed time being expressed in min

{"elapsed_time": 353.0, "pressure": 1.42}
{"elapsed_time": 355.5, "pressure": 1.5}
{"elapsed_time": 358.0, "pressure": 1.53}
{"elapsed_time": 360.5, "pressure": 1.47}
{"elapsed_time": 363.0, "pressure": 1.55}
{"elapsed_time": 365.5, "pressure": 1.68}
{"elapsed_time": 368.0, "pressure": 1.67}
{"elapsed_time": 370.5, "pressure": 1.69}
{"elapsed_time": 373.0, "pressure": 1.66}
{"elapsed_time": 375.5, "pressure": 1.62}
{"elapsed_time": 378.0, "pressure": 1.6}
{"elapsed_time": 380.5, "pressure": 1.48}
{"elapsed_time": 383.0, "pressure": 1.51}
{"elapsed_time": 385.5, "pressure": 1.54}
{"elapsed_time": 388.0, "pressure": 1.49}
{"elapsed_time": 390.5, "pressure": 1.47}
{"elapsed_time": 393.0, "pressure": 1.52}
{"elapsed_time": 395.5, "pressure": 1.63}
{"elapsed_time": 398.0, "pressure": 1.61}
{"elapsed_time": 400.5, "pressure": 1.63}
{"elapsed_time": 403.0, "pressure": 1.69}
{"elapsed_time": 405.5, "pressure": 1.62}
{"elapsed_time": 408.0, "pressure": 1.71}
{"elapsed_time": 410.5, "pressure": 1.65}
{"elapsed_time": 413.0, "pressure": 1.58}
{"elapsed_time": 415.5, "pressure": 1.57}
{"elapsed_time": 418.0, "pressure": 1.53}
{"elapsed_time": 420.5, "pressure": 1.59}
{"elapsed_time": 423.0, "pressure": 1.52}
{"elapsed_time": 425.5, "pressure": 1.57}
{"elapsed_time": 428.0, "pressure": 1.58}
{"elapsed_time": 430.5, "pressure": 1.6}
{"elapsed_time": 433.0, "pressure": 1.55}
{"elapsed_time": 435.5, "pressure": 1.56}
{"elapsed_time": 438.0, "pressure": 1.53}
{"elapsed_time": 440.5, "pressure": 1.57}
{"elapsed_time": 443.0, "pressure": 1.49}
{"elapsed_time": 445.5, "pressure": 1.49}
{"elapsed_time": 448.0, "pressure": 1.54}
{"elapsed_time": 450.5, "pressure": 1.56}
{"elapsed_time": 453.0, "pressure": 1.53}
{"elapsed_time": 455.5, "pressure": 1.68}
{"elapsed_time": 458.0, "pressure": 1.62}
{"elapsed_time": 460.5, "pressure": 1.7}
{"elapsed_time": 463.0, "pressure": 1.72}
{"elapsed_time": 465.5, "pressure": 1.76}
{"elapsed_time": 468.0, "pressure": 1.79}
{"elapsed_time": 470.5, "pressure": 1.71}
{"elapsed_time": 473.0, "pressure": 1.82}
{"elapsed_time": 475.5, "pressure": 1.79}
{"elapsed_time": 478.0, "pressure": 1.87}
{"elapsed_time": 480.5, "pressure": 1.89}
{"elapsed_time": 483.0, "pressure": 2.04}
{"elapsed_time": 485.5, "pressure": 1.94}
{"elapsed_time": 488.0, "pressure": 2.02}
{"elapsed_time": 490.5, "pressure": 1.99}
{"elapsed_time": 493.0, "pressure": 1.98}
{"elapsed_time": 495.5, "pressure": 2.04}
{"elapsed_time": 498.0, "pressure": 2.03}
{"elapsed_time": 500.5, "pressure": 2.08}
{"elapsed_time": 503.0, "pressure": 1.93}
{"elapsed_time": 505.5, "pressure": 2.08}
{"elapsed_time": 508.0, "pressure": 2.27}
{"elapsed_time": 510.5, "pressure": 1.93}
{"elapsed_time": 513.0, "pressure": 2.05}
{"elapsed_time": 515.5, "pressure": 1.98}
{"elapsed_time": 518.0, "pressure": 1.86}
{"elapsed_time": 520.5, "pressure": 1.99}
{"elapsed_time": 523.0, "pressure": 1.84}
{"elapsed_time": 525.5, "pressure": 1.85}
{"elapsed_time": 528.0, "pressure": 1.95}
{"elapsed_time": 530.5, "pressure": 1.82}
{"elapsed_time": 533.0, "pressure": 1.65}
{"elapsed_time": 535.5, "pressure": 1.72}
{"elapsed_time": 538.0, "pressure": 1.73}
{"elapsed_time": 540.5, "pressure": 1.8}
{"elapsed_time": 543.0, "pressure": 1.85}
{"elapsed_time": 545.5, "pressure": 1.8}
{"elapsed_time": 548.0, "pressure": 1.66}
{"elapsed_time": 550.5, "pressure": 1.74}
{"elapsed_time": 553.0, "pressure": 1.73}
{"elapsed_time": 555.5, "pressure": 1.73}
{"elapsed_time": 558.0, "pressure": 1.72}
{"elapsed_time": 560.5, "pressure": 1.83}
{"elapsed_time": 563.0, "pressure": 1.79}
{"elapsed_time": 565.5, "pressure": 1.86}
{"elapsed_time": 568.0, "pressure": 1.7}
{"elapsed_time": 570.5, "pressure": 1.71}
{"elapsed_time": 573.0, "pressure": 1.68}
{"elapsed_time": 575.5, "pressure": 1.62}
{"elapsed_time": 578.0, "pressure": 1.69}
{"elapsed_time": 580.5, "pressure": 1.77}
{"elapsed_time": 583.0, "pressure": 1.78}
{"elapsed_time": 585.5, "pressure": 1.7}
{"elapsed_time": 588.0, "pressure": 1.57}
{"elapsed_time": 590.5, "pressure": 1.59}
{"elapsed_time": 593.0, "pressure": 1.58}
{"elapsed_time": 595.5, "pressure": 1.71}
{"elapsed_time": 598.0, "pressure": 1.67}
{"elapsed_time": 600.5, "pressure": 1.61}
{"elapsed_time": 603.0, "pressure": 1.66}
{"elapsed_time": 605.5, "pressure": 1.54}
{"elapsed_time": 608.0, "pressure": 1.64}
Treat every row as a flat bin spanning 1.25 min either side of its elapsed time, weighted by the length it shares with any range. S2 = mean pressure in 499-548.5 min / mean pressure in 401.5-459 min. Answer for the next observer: 1.20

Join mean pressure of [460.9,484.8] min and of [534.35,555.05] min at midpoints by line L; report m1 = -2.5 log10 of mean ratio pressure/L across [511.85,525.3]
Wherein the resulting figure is -0.09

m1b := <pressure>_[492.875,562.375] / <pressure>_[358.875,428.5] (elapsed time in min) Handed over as 1.2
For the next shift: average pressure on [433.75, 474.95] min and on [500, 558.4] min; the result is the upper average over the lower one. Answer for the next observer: 1.14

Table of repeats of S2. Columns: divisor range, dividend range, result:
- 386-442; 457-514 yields 1.21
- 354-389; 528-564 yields 1.12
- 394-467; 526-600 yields 1.08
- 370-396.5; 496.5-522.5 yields 1.29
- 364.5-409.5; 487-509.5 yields 1.28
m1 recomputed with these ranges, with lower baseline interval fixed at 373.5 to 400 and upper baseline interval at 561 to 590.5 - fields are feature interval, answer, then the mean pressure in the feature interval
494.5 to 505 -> -0.22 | 2.02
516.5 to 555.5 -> -0.07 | 1.8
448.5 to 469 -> -0.03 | 1.66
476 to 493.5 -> -0.19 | 1.95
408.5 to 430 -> 0.00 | 1.58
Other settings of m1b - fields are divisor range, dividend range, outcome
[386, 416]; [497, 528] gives 1.25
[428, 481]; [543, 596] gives 1.04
